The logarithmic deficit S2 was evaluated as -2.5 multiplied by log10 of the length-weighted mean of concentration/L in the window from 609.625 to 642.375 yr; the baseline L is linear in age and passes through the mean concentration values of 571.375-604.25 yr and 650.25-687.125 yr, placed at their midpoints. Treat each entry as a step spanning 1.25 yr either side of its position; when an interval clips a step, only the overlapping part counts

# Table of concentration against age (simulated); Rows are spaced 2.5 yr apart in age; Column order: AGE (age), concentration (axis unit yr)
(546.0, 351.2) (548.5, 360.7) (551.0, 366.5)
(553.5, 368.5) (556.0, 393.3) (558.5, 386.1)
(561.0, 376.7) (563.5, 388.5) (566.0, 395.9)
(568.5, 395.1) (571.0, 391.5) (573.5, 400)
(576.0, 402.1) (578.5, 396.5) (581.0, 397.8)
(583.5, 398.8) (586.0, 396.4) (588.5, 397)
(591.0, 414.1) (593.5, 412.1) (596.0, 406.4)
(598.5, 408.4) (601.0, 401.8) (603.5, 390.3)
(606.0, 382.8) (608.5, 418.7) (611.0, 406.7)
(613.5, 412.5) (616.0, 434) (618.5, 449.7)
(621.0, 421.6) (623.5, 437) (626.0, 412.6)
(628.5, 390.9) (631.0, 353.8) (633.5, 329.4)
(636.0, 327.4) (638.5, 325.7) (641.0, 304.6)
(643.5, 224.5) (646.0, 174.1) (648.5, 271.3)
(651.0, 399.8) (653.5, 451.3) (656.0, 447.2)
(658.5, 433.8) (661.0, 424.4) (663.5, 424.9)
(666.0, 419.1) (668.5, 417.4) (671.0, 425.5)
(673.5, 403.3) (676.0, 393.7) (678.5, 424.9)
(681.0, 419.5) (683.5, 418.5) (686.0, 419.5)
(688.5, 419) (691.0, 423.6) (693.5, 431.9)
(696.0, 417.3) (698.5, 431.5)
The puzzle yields 0.07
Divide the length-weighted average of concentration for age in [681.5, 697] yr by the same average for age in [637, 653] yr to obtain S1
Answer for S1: 1.4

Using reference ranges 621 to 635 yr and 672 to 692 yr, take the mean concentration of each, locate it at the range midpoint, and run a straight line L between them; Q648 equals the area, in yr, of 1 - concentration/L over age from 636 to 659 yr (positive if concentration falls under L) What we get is 3.7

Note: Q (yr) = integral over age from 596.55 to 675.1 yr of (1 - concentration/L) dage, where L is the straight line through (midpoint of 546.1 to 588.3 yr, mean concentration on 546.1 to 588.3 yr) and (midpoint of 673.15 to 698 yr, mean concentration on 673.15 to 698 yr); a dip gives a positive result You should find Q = 3.9 yr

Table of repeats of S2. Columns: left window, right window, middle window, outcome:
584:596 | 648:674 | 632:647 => 0.403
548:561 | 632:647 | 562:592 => -0.134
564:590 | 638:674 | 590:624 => -0.073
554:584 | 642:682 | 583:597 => -0.037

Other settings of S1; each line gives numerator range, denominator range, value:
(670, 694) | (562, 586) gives 1.05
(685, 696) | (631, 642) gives 1.30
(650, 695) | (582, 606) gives 1.05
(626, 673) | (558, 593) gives 0.92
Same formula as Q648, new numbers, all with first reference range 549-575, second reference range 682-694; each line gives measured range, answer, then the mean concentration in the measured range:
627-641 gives 2.2 yr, 343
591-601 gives -0.3 yr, 409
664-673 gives -0.1 yr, 420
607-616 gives -0.3 yr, 415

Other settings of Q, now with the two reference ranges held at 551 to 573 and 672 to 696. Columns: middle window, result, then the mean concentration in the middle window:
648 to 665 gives -0.1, 414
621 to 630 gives -0.2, 413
